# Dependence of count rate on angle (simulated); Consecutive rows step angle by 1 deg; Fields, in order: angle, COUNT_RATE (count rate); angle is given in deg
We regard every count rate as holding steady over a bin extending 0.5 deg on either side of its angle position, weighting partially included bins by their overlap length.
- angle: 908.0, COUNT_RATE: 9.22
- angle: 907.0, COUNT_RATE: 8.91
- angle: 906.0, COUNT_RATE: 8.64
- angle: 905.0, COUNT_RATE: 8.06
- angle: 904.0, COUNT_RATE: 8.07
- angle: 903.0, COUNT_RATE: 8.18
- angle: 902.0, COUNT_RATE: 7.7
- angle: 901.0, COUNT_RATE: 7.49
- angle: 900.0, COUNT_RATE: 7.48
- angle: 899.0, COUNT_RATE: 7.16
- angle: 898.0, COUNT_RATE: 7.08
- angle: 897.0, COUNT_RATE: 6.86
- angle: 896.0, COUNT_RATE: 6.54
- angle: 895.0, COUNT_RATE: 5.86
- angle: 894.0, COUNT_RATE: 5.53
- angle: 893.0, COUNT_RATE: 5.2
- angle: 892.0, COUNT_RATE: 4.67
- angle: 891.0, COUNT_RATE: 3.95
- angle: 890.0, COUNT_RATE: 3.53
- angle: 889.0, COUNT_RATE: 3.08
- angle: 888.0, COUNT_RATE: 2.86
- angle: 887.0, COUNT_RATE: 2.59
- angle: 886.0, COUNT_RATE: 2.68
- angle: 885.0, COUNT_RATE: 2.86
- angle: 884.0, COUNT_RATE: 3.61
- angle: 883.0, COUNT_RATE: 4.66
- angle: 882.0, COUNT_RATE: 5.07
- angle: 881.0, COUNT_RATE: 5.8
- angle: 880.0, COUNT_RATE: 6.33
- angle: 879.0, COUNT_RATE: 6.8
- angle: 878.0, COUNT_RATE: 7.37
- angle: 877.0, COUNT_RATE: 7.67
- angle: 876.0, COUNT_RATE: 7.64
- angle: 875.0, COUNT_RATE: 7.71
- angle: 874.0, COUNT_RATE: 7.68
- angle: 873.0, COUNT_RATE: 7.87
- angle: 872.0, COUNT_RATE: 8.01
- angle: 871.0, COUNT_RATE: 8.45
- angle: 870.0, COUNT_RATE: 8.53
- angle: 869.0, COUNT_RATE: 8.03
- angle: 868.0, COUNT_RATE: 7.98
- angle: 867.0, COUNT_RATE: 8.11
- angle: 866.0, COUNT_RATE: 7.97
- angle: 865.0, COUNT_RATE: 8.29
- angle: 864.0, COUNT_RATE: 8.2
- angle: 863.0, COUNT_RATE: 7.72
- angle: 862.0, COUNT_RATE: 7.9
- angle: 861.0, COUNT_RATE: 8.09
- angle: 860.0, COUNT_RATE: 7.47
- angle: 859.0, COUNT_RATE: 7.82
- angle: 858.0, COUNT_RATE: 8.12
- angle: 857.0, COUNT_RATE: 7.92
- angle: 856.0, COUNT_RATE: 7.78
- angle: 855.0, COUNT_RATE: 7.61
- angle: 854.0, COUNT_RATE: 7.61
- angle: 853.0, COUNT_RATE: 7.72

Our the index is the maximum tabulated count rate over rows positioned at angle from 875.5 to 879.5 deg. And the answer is 7.67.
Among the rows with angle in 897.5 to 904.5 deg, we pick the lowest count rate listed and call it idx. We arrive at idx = 7.08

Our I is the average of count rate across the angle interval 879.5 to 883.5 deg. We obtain 5.46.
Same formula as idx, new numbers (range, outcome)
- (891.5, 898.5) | 4.67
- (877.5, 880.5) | 6.33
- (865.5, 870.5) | 7.97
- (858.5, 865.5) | 7.47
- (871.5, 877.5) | 7.64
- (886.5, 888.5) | 2.59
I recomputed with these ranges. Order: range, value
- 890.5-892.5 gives 4.31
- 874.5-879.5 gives 7.44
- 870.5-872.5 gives 8.23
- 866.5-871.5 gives 8.22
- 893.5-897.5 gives 6.2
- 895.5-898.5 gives 6.83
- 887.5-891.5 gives 3.35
